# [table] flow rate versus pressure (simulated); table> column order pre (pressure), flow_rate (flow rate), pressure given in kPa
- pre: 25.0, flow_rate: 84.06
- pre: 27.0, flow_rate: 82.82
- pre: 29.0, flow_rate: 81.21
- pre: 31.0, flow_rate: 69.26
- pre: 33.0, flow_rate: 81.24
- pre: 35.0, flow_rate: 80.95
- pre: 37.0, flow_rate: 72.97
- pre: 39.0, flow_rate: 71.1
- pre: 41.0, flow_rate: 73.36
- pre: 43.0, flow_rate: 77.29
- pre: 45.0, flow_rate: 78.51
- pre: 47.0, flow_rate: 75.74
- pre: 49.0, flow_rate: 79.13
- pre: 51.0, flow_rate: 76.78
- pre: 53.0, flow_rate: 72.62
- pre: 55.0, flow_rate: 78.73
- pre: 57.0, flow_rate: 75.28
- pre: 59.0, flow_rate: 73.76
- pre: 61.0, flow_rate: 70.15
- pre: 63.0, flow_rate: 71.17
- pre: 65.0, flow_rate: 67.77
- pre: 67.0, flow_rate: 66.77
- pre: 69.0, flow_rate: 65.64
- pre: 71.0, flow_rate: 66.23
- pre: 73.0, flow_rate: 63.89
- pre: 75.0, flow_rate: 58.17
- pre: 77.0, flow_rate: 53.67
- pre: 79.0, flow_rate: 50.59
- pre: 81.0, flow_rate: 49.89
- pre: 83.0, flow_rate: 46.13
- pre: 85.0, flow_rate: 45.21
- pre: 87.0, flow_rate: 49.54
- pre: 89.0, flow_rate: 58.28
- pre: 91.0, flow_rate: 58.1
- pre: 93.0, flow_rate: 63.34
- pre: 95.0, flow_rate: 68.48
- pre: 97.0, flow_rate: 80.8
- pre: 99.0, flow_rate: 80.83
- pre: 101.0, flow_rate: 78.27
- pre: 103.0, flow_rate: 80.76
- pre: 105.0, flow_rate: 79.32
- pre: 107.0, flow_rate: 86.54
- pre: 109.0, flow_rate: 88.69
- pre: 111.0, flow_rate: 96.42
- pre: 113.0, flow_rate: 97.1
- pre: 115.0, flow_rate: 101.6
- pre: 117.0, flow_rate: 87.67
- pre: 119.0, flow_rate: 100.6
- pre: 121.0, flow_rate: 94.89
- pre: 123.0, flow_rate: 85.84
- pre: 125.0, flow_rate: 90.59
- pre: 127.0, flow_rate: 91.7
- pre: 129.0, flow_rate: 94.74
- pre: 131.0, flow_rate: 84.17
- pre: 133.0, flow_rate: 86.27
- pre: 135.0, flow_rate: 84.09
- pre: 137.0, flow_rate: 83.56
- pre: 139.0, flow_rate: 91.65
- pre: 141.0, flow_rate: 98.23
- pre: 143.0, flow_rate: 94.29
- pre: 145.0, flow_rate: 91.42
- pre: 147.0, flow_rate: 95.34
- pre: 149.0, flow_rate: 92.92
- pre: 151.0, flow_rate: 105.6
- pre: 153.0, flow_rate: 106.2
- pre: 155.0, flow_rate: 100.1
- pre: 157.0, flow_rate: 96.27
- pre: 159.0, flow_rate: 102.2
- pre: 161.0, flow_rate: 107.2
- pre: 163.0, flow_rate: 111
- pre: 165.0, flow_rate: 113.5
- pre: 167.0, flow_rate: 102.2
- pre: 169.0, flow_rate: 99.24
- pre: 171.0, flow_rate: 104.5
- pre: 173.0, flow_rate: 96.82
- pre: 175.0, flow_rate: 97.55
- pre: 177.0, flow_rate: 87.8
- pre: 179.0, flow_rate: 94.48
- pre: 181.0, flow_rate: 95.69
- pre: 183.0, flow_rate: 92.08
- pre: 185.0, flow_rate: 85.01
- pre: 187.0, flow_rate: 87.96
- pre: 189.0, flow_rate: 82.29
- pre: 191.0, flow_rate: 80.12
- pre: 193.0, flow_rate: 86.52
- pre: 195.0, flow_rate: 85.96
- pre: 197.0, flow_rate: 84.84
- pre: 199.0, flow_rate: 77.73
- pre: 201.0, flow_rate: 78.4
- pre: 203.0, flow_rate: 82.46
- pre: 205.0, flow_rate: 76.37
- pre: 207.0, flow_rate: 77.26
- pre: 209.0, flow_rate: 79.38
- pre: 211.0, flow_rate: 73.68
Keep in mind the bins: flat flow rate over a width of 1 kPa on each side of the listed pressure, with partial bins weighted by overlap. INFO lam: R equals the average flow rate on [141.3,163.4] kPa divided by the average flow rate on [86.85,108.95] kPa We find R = 1.37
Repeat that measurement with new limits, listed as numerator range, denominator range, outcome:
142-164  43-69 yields 1.36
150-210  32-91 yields 1.38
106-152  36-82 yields 1.34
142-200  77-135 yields 1.23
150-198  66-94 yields 1.69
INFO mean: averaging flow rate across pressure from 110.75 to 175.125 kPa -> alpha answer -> 96.5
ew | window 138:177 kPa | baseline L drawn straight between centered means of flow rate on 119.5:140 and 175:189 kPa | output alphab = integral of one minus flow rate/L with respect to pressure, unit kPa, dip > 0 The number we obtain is -4.4 kPa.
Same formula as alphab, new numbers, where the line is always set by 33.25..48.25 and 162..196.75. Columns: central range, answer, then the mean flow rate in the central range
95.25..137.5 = -1.0 kPa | 88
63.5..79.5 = 3.5 kPa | 62.2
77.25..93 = 5.7 kPa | 52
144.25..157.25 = -1.2 kPa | 98.5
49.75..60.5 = 0.4 kPa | 75.3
